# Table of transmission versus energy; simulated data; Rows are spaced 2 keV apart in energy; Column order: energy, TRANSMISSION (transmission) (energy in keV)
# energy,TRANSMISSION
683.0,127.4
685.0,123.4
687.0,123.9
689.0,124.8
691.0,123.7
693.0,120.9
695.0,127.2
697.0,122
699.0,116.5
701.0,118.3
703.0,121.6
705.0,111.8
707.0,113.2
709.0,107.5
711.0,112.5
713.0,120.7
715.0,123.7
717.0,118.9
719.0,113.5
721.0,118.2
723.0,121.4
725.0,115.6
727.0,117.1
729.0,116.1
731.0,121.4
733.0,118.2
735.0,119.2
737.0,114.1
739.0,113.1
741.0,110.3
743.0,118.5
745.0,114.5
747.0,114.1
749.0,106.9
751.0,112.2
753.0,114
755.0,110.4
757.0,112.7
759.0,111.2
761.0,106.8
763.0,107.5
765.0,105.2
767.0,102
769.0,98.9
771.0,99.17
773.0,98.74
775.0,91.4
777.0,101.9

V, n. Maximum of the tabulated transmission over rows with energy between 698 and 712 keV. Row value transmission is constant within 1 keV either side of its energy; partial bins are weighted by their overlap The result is 121.6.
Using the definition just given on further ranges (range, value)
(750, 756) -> 114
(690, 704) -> 127.2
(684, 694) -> 124.8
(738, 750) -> 118.5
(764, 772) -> 105.2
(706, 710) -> 113.2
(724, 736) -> 121.4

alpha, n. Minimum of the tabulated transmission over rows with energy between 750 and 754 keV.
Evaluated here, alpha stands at 112.2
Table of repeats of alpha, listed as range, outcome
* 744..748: 114.1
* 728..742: 110.3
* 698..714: 107.5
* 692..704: 116.5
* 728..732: 116.1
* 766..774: 98.74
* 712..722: 113.5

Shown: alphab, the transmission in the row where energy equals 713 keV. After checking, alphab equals 120.7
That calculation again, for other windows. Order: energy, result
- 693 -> 120.9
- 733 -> 118.2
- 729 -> 116.1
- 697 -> 122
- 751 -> 112.2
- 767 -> 102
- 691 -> 123.7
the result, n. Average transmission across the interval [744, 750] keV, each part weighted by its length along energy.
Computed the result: 112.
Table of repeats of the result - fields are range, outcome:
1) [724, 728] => 116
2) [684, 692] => 124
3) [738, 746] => 114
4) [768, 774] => 98.9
